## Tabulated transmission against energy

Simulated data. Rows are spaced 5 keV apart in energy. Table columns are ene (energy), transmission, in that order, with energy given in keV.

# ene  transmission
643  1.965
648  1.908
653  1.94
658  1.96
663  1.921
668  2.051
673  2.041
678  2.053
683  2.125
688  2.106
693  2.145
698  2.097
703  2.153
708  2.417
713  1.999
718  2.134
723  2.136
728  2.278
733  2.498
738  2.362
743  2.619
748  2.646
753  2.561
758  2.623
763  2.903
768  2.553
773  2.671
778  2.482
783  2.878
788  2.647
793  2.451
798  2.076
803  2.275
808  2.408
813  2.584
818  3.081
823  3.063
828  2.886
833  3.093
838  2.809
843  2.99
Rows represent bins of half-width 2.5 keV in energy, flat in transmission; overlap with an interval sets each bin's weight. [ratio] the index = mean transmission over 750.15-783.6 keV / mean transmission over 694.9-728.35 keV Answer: 1.23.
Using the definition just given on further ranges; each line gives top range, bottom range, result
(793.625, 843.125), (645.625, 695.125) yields 1.34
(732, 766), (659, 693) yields 1.27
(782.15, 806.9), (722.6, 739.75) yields 1.04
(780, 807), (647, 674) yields 1.25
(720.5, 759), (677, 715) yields 1.15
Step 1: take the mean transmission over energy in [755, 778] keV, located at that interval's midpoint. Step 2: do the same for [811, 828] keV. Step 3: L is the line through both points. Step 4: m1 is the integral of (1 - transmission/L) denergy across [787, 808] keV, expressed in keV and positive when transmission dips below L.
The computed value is 3.5 keV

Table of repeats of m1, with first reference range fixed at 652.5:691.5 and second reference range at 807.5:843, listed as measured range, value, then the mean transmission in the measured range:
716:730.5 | 0.82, 2.18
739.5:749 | -0.66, 2.6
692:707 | 0.18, 2.16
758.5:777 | -0.87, 2.68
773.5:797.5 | 0.76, 2.57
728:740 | -0.13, 2.4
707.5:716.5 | 0.39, 2.15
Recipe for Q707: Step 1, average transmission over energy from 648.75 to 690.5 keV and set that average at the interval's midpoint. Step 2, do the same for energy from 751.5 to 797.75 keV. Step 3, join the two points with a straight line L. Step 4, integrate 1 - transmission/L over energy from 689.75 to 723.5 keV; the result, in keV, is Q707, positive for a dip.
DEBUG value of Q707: 1.1 keV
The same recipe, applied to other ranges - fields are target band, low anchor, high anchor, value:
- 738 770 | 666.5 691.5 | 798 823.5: -3.5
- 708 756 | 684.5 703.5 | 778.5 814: -2.4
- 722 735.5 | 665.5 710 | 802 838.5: 0.1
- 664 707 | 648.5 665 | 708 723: -1.4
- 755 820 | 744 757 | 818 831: 5.0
